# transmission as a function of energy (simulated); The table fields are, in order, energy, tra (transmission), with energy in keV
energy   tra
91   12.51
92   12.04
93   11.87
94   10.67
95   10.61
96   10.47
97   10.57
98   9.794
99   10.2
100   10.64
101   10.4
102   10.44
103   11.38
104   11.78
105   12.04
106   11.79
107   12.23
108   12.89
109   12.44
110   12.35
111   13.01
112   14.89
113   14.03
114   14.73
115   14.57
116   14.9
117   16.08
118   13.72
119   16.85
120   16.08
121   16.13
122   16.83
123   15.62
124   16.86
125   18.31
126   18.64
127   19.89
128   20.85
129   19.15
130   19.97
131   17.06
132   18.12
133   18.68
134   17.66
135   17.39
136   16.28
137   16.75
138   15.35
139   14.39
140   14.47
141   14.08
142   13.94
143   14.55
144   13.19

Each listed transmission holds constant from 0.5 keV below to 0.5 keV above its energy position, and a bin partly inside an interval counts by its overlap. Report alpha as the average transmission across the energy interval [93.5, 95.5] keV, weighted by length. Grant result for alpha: 10.6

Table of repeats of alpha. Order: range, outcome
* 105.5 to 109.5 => 12.3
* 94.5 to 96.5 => 10.5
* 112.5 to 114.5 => 14.4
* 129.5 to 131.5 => 18.5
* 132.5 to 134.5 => 18.2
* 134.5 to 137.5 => 16.8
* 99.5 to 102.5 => 10.5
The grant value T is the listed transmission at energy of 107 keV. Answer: 12.23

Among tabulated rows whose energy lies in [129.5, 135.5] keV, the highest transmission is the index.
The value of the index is 19.97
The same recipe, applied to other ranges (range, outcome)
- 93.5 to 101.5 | 10.67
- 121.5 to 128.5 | 20.85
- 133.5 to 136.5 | 17.66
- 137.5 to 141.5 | 15.35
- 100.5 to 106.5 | 12.04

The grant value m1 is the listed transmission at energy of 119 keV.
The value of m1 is 16.85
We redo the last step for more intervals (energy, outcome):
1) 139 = 14.39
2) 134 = 17.66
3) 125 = 18.31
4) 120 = 16.08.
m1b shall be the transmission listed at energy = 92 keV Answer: 12.04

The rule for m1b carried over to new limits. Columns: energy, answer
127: 19.89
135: 17.39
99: 10.2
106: 11.79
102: 10.44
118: 13.72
